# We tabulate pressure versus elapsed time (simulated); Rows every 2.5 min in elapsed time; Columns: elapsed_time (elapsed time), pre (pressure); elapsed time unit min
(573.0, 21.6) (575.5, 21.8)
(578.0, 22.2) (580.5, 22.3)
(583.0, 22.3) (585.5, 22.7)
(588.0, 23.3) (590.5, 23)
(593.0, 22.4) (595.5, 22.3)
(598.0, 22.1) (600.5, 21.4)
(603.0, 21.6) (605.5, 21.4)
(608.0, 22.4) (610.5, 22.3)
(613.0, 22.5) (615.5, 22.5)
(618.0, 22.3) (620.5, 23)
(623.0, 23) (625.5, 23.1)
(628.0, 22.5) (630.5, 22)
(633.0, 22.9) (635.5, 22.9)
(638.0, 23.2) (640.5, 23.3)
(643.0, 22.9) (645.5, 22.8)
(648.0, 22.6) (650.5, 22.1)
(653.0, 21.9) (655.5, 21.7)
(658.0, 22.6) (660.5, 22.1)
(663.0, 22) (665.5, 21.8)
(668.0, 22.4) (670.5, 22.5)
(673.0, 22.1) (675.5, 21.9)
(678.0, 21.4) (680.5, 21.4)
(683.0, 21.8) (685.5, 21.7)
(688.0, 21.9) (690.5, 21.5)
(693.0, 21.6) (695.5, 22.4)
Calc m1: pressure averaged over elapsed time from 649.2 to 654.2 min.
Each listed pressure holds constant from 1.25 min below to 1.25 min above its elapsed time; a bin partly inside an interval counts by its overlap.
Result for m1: 22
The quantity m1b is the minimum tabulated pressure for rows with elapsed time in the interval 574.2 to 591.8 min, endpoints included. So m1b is 21.8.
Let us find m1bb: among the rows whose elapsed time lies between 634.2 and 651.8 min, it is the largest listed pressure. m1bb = 23.3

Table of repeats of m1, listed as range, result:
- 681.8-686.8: 21.8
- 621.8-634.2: 22.7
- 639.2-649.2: 22.9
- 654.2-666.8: 22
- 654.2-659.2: 22.1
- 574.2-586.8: 22.3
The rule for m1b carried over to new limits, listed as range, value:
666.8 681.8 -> 21.4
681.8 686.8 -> 21.7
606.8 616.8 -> 22.3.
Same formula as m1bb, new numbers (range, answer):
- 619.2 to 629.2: 23.1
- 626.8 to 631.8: 22.5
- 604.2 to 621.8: 23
